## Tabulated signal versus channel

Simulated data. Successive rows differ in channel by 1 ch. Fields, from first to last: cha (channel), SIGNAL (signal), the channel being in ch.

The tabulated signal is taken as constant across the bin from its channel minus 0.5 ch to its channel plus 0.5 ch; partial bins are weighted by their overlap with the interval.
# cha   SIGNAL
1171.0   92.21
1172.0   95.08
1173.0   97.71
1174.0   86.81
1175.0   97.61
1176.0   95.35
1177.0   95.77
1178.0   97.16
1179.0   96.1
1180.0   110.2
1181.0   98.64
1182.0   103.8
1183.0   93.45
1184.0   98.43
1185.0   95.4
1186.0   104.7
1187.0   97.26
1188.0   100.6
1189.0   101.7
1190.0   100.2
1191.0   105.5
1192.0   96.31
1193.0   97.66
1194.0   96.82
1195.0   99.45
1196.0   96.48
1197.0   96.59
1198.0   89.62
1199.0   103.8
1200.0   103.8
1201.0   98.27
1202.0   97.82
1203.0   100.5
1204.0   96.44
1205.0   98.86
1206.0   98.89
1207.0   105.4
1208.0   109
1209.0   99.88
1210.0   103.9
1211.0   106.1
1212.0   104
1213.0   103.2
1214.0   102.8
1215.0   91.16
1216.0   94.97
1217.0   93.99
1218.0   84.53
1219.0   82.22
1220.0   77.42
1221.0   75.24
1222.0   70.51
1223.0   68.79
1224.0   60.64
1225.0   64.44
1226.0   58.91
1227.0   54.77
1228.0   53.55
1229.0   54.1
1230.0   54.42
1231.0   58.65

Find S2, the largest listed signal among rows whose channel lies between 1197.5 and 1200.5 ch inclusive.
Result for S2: 103.8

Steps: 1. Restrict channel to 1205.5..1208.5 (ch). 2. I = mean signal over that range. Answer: 104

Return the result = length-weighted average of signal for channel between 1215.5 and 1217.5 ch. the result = 94.5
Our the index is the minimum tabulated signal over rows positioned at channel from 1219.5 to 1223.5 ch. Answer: 68.79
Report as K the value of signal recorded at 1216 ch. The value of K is 94.97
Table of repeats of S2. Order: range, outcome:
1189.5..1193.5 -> 105.5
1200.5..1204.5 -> 100.5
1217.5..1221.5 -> 84.53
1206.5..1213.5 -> 109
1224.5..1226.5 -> 64.44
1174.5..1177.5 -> 97.61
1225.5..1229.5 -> 58.91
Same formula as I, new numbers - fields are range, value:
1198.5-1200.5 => 104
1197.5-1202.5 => 98.7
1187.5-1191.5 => 102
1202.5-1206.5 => 98.7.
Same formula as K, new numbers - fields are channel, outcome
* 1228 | 53.55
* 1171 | 92.21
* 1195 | 99.45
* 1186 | 104.7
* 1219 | 82.22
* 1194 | 96.82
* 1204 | 96.44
